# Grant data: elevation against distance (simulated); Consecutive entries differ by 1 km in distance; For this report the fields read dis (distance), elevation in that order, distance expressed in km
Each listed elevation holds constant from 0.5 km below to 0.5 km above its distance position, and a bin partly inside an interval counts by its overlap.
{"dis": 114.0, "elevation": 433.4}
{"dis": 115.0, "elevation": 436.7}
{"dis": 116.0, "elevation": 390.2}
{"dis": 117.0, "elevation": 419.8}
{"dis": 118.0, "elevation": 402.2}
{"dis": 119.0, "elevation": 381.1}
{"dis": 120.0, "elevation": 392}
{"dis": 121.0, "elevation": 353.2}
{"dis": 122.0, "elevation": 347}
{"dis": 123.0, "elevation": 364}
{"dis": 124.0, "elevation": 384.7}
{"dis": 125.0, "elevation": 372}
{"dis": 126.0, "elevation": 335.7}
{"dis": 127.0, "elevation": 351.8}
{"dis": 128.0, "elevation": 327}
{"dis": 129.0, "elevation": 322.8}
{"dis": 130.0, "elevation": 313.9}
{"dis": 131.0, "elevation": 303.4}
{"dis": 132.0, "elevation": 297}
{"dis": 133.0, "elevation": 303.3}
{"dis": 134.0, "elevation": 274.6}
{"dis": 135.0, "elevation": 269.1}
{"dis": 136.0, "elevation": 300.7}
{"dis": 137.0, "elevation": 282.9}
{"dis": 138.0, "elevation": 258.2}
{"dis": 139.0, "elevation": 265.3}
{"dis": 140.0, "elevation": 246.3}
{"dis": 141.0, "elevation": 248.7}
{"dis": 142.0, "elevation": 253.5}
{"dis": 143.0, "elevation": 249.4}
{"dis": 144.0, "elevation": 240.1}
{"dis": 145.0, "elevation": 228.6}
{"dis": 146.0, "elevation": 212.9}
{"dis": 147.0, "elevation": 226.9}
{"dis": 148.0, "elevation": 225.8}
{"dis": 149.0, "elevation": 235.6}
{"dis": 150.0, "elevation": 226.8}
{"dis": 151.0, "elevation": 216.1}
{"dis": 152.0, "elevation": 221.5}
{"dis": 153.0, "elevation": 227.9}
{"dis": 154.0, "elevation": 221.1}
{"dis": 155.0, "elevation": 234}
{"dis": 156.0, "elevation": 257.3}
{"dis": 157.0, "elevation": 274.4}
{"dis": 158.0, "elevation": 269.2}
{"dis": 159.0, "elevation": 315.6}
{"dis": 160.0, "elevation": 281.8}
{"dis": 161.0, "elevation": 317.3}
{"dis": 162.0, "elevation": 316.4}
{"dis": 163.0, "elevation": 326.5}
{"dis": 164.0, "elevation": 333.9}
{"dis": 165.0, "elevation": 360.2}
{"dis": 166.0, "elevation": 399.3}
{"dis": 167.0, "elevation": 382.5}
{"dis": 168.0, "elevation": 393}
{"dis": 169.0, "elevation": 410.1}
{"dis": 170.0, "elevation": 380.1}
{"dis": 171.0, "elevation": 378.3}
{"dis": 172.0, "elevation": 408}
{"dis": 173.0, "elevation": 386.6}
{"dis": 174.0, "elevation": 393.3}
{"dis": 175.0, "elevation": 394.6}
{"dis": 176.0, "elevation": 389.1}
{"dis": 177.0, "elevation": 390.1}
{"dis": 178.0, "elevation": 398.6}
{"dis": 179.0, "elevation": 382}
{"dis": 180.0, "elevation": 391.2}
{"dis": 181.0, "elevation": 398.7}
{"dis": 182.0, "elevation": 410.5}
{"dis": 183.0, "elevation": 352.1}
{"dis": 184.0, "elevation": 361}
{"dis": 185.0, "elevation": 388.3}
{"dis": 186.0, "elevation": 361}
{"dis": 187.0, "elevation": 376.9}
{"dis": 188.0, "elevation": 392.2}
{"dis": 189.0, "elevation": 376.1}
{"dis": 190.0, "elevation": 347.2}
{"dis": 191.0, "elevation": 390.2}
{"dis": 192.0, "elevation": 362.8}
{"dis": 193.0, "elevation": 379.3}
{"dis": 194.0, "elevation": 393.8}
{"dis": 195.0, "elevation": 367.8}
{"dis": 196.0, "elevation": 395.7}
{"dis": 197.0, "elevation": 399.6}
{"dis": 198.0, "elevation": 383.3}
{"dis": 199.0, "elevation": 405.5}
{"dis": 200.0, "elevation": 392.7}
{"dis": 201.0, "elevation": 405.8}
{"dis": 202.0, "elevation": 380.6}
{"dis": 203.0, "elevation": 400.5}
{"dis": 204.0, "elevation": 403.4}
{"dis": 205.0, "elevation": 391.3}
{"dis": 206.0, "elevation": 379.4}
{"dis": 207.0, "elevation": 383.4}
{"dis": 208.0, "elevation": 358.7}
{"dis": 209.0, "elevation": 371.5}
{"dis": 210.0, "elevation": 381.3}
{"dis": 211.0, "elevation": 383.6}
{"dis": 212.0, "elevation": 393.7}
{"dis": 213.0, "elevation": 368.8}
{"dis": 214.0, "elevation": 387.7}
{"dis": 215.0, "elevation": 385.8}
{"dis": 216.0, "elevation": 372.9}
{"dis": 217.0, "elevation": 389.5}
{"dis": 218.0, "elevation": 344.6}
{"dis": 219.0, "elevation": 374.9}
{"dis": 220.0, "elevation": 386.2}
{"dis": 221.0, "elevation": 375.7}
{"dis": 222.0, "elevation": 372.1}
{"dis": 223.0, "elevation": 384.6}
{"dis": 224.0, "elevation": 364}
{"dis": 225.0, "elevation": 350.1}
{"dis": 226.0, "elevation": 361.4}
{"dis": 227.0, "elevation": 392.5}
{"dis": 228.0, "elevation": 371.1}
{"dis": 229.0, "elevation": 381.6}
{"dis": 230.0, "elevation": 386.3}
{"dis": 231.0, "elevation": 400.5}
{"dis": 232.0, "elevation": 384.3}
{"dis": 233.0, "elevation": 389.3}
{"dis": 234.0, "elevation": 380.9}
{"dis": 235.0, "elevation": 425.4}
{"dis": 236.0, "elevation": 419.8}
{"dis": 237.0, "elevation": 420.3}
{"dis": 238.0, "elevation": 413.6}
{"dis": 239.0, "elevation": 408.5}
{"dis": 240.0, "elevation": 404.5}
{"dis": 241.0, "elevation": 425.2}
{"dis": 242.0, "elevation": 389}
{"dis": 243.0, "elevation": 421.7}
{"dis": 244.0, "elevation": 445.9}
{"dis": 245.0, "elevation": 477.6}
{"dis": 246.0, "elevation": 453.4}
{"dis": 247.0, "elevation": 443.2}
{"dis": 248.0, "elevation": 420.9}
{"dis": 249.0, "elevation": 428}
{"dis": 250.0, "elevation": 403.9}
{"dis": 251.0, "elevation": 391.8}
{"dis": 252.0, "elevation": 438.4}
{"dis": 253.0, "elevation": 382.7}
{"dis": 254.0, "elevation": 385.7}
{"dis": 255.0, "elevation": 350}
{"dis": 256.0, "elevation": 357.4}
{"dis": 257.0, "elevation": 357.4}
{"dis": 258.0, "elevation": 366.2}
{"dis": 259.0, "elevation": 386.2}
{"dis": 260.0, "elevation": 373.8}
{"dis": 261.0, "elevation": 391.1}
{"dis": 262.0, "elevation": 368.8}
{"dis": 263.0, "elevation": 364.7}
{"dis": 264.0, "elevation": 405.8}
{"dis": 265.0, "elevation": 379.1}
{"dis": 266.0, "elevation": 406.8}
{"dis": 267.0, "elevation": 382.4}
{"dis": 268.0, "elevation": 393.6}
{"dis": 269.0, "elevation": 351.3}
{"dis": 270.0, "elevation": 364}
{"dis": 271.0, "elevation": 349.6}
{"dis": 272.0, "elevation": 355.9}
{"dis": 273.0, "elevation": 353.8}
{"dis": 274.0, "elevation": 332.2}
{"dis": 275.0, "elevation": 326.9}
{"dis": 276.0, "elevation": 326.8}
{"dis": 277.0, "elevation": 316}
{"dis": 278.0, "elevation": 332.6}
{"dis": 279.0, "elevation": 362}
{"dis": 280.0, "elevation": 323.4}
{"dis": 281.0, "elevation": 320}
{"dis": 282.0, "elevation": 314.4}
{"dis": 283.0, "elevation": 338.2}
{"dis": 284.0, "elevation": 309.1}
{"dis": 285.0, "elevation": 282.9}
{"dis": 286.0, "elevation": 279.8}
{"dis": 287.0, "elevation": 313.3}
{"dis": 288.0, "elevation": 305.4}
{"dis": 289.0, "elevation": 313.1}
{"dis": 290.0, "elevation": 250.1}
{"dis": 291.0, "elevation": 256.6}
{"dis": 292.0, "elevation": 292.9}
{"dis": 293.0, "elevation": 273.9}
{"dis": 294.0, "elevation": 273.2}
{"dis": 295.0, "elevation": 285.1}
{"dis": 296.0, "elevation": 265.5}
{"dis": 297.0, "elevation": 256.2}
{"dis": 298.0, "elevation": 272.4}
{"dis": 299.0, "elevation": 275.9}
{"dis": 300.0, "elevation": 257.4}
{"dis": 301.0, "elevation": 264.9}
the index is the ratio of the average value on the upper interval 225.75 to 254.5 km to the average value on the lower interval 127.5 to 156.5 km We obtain 1.58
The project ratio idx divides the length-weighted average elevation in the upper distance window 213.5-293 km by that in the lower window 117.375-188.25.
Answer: 1.1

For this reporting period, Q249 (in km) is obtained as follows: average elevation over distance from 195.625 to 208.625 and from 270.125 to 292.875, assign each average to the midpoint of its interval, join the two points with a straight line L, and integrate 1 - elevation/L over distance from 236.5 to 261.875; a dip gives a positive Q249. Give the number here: -4.3 km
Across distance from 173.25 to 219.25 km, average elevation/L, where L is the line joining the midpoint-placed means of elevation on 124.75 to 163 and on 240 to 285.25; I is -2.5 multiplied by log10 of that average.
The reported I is -0.207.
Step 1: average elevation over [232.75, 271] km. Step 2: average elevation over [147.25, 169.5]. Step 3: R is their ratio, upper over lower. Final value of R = 1.36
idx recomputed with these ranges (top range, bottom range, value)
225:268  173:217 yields 1.04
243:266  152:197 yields 1.12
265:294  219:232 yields 0.86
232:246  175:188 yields 1.09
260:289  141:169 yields 1.24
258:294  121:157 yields 1.22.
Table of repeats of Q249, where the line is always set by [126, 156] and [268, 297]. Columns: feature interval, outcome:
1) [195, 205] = -3.90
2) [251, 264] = -3.16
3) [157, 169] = -2.91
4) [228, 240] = -4.20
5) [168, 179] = -4.73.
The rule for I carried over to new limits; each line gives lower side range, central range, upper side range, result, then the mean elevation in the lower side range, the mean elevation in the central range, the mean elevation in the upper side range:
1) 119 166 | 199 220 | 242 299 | -0.19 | 289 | 383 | 351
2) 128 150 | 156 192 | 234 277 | -0.20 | 265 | 365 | 391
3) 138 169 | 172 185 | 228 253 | -0.23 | 276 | 388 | 413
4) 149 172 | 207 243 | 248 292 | -0.16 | 307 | 386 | 351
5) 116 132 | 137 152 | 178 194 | 0.46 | 357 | 239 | 379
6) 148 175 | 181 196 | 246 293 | -0.17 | 314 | 377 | 353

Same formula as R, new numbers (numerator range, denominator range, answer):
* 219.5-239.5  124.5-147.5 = 1.38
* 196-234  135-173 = 1.33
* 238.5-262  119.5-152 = 1.40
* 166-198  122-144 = 1.28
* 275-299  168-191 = 0.78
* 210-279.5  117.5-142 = 1.20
